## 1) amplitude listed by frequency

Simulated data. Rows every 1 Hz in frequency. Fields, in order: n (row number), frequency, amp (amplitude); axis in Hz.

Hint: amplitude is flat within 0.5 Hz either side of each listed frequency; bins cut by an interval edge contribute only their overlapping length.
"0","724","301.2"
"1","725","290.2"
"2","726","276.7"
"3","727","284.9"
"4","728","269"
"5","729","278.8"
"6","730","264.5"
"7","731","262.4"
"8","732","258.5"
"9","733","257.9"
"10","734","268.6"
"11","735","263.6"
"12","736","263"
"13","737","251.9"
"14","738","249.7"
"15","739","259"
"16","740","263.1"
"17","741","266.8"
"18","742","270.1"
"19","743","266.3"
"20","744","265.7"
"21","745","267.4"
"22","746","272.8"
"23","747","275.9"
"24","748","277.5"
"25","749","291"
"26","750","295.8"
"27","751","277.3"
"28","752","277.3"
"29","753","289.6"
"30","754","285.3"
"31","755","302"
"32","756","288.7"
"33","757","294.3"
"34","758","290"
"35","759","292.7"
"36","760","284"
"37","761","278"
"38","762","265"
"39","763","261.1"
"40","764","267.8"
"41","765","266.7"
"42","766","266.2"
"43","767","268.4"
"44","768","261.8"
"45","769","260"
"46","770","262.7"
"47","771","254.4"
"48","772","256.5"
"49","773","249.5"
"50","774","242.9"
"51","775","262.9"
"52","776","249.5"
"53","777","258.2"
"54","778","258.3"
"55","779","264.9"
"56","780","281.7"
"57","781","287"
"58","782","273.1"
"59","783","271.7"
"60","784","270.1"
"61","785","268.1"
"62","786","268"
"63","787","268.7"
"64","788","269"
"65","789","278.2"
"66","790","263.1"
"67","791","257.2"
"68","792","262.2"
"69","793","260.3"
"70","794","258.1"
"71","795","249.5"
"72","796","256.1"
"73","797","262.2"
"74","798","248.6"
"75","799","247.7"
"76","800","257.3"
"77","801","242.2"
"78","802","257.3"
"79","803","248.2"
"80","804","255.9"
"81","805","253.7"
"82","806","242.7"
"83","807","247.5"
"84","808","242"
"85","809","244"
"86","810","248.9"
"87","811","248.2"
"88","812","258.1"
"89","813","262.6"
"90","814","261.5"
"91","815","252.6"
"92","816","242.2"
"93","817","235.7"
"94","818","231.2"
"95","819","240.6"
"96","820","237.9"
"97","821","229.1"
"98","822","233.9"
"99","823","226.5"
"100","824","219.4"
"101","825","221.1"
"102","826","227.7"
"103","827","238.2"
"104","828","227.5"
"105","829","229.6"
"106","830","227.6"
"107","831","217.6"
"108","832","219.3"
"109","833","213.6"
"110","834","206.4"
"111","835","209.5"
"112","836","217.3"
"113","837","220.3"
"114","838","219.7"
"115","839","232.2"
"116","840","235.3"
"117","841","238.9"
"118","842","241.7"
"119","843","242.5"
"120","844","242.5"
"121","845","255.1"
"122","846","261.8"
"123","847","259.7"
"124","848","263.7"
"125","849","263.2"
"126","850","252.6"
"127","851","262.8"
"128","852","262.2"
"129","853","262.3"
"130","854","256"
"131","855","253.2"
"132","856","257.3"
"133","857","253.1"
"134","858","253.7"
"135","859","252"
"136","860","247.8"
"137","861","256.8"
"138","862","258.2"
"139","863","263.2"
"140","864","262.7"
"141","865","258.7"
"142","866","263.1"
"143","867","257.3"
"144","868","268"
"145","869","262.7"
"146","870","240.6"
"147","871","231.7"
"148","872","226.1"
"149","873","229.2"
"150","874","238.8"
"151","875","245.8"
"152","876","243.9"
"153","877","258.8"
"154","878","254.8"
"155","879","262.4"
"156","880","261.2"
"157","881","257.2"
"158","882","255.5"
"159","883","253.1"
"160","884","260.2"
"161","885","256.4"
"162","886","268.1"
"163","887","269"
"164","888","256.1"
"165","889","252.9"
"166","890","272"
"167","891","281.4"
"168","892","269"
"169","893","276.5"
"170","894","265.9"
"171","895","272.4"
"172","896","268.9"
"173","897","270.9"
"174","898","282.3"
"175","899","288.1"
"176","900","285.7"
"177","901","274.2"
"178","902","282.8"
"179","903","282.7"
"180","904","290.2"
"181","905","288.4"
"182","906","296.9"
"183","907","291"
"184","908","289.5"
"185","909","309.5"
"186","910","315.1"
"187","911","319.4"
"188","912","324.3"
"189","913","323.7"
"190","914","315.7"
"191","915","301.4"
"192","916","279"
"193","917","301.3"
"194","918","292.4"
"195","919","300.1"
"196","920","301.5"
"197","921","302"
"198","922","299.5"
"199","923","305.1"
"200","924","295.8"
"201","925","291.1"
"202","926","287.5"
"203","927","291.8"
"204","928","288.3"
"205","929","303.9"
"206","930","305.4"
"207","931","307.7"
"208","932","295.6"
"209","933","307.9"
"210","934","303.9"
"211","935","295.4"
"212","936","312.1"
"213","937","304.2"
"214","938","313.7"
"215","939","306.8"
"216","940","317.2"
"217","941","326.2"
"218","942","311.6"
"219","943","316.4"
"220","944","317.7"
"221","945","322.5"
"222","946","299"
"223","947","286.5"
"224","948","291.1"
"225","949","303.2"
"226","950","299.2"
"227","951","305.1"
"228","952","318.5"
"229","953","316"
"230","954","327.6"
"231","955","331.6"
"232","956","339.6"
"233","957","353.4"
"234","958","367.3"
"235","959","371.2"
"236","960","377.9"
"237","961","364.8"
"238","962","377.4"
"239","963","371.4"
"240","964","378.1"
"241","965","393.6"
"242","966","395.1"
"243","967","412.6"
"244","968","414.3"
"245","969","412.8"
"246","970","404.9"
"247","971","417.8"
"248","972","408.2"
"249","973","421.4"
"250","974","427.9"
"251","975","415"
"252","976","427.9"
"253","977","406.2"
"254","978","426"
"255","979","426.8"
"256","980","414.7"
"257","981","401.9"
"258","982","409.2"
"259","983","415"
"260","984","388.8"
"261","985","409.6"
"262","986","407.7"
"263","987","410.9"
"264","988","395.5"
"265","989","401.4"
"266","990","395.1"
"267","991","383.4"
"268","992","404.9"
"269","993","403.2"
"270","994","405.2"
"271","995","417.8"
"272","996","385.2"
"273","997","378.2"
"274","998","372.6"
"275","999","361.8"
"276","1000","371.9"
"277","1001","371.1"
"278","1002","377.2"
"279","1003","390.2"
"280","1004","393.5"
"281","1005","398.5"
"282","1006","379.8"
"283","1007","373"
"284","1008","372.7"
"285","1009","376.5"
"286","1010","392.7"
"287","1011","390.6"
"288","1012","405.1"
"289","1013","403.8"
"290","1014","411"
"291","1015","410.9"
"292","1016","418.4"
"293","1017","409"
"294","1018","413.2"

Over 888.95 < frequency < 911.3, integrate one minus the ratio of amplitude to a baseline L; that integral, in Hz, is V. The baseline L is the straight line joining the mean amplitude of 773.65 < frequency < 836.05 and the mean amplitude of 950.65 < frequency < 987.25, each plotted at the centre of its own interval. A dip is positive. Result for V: 3.1 Hz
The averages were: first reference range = 248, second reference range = 389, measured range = 284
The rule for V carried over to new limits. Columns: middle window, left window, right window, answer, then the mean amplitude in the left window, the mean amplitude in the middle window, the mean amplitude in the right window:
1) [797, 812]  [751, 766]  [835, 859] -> 0.8 Hz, 281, 250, 247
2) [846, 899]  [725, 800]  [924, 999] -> 10.0 Hz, 268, 259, 359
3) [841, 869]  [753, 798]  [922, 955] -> 2.9 Hz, 268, 256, 306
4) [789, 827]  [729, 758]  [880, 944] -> 4.4 Hz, 273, 247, 291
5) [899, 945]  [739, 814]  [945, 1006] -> 6.3 Hz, 266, 302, 380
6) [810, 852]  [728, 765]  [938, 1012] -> 9.9 Hz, 273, 238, 375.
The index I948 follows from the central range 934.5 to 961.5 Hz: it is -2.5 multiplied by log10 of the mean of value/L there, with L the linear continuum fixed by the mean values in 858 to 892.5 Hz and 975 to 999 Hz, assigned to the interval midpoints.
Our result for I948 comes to 0.096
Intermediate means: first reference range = 256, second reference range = 403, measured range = 322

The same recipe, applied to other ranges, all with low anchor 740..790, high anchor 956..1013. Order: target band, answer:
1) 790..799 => 0.126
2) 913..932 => 0.202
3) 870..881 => 0.333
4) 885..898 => 0.264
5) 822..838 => 0.357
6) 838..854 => 0.254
